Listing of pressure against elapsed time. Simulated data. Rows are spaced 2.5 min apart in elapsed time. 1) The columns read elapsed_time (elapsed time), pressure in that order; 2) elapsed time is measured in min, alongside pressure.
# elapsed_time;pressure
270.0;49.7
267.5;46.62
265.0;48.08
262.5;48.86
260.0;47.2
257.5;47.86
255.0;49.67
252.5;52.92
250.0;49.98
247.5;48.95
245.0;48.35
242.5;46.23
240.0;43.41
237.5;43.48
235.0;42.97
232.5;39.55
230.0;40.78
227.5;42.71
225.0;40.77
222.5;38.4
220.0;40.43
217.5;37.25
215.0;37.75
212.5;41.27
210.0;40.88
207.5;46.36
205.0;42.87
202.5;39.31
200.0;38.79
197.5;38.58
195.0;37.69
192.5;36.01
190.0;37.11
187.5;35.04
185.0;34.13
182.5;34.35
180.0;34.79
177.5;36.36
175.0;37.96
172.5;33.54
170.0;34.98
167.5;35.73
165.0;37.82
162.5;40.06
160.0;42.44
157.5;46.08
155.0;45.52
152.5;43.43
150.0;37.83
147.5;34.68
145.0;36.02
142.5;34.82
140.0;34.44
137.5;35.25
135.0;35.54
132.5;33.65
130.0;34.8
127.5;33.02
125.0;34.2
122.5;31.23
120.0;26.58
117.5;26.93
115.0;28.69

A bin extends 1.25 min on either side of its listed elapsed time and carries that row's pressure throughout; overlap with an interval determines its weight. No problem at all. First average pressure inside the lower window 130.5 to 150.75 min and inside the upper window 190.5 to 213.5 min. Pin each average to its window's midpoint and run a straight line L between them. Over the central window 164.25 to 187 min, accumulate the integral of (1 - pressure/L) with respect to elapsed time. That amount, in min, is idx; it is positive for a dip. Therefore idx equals 1.5 min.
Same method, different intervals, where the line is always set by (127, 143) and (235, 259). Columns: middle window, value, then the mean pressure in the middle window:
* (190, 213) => 1.27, 40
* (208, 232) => 2.29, 40.2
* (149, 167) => -2.16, 41.7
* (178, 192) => 1.80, 35.2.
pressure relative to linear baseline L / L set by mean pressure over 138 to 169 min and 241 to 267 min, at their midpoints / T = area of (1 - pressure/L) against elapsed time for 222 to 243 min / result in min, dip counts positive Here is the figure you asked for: 2.08 min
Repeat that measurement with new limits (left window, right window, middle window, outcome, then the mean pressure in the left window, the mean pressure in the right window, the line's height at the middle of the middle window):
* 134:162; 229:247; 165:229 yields 5.28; 38.8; 43.8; 41.5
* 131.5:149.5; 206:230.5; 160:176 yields -0.04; 35.1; 40.7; 37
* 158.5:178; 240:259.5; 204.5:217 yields 0.52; 37.5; 48.7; 43.3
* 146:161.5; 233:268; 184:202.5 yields 2.93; 41.5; 47.3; 43.9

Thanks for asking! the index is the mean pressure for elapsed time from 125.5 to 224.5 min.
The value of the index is 37.8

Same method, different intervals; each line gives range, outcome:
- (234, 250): 46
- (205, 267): 44.3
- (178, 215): 38.3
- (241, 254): 49.2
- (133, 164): 38.7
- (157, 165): 41.8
